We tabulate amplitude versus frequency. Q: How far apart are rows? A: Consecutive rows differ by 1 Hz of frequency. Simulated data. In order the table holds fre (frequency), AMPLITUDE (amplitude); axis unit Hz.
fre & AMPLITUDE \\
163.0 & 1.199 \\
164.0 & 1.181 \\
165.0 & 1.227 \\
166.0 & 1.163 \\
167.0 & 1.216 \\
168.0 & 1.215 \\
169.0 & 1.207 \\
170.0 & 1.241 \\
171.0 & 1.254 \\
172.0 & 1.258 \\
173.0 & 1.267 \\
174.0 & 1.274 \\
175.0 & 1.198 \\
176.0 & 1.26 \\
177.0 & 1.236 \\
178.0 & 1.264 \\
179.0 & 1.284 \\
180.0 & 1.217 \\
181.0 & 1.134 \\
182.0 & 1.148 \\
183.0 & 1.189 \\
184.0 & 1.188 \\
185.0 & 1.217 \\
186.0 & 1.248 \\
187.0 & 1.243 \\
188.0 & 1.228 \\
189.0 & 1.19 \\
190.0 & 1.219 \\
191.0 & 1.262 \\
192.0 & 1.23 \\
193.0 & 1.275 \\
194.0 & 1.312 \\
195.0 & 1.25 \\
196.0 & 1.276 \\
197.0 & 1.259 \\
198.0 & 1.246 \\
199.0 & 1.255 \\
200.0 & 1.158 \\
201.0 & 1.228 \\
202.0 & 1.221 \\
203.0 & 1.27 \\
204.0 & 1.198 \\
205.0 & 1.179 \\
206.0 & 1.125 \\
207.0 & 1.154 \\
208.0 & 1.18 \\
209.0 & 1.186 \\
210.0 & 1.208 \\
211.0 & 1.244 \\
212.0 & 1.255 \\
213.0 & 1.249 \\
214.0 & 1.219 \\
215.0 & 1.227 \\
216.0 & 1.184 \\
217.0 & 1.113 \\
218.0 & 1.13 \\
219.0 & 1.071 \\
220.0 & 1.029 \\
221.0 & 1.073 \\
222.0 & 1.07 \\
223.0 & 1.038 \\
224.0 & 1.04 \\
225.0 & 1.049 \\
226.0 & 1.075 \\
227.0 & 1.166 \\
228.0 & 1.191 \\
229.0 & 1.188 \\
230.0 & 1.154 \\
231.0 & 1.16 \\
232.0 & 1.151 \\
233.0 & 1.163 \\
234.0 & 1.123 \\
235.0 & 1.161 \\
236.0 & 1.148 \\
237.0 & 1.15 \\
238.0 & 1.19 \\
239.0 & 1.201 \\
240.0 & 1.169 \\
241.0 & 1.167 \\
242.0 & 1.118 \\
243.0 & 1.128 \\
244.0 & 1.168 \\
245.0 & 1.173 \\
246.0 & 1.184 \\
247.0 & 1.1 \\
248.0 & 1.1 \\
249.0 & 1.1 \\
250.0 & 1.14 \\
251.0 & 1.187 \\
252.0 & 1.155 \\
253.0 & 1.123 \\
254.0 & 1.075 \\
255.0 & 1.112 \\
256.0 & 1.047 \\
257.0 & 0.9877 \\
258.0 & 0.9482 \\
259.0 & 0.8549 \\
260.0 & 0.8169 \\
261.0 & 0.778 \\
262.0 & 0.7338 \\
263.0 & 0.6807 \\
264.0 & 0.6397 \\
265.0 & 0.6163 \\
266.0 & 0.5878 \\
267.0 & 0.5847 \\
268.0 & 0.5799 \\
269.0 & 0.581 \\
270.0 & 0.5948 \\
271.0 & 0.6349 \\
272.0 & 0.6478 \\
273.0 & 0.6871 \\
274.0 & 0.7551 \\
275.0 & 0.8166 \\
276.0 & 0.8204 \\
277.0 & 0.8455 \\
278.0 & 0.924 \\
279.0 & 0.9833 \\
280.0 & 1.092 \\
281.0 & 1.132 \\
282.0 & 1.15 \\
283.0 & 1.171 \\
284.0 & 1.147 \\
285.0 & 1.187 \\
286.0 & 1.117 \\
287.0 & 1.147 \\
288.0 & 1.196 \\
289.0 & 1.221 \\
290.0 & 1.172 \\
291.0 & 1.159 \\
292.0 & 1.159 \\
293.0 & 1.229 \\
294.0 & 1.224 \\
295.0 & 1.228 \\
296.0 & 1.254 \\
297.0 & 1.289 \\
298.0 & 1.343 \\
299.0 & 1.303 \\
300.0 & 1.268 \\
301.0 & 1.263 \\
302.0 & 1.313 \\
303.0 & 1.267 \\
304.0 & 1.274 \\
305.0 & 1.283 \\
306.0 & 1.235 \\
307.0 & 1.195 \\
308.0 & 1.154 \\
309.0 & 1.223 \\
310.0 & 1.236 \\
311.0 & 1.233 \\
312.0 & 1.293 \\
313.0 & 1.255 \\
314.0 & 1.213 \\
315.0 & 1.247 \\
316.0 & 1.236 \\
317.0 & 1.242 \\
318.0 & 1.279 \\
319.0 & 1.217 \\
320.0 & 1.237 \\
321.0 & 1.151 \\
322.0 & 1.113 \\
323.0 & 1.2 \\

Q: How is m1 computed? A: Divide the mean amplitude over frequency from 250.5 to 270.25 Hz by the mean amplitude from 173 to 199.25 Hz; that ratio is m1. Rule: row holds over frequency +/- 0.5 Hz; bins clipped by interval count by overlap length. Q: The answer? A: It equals 0.68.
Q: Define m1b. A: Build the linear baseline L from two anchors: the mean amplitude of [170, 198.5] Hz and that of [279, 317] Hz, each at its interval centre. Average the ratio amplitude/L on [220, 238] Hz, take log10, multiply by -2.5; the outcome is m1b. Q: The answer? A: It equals 0.098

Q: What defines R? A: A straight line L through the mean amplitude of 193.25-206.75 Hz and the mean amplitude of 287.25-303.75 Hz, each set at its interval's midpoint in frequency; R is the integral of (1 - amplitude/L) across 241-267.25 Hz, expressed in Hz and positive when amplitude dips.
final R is 5.6 Hz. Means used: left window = 1.23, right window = 1.24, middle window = 0.974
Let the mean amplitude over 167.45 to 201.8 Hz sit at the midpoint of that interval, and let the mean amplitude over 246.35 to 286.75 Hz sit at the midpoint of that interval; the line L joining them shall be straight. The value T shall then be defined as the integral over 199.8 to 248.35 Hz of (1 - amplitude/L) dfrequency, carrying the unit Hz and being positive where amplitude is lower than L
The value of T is -3.67 Hz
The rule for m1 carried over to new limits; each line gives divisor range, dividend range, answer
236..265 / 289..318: 1.20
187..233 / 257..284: 0.68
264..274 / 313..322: 1.97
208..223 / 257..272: 0.60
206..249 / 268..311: 0.95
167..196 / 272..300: 0.89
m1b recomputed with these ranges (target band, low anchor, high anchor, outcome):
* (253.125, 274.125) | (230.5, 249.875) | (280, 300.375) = 0.46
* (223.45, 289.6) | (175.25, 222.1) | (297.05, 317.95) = 0.22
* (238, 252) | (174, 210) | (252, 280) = -0.24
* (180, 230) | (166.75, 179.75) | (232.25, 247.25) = 0.02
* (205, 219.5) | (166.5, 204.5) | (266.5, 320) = 0.02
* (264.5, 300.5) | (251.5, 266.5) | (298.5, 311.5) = 0.09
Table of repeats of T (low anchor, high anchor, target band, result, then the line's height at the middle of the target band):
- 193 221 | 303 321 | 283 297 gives 0.44 Hz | 1.23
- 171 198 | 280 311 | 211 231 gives 1.52 Hz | 1.23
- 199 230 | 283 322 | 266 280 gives 5.45 Hz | 1.2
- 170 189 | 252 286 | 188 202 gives -0.92 Hz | 1.17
